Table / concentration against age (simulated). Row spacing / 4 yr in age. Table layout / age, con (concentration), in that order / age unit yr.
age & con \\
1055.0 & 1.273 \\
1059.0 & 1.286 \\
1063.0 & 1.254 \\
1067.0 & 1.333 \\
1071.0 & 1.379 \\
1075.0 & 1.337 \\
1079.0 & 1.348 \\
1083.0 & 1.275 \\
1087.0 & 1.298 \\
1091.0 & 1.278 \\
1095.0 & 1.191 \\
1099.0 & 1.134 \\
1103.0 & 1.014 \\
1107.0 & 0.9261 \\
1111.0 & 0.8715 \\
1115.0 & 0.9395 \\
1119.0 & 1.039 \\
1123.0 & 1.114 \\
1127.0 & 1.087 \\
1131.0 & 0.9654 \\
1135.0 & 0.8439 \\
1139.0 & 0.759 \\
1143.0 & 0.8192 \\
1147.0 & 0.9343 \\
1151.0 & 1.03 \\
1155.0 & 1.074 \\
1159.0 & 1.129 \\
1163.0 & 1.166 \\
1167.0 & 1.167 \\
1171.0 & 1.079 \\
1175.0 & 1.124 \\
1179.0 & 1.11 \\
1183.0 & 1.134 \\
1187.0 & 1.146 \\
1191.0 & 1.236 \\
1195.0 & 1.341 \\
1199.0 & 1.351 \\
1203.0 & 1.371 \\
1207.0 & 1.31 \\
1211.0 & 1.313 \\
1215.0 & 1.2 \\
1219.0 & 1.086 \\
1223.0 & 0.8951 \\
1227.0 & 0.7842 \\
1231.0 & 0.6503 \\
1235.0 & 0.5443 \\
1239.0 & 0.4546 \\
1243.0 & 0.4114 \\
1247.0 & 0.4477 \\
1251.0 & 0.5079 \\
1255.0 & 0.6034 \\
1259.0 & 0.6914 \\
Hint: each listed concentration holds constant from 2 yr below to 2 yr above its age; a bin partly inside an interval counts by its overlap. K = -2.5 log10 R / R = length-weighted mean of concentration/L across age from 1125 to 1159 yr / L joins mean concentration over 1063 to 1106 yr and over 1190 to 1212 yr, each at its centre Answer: 0.33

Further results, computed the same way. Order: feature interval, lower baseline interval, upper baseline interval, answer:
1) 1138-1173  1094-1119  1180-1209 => 0.13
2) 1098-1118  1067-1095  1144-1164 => 0.24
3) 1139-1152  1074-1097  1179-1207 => 0.38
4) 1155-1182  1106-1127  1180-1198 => 0.03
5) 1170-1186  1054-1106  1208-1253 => -0.19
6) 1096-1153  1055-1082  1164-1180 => 0.25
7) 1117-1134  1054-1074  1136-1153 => -0.06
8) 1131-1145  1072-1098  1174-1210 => 0.46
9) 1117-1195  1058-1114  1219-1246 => -0.15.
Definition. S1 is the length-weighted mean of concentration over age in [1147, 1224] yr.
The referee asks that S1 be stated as 1.17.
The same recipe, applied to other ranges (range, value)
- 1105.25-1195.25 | 1.04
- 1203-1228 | 1.13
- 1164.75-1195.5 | 1.16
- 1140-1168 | 1.03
